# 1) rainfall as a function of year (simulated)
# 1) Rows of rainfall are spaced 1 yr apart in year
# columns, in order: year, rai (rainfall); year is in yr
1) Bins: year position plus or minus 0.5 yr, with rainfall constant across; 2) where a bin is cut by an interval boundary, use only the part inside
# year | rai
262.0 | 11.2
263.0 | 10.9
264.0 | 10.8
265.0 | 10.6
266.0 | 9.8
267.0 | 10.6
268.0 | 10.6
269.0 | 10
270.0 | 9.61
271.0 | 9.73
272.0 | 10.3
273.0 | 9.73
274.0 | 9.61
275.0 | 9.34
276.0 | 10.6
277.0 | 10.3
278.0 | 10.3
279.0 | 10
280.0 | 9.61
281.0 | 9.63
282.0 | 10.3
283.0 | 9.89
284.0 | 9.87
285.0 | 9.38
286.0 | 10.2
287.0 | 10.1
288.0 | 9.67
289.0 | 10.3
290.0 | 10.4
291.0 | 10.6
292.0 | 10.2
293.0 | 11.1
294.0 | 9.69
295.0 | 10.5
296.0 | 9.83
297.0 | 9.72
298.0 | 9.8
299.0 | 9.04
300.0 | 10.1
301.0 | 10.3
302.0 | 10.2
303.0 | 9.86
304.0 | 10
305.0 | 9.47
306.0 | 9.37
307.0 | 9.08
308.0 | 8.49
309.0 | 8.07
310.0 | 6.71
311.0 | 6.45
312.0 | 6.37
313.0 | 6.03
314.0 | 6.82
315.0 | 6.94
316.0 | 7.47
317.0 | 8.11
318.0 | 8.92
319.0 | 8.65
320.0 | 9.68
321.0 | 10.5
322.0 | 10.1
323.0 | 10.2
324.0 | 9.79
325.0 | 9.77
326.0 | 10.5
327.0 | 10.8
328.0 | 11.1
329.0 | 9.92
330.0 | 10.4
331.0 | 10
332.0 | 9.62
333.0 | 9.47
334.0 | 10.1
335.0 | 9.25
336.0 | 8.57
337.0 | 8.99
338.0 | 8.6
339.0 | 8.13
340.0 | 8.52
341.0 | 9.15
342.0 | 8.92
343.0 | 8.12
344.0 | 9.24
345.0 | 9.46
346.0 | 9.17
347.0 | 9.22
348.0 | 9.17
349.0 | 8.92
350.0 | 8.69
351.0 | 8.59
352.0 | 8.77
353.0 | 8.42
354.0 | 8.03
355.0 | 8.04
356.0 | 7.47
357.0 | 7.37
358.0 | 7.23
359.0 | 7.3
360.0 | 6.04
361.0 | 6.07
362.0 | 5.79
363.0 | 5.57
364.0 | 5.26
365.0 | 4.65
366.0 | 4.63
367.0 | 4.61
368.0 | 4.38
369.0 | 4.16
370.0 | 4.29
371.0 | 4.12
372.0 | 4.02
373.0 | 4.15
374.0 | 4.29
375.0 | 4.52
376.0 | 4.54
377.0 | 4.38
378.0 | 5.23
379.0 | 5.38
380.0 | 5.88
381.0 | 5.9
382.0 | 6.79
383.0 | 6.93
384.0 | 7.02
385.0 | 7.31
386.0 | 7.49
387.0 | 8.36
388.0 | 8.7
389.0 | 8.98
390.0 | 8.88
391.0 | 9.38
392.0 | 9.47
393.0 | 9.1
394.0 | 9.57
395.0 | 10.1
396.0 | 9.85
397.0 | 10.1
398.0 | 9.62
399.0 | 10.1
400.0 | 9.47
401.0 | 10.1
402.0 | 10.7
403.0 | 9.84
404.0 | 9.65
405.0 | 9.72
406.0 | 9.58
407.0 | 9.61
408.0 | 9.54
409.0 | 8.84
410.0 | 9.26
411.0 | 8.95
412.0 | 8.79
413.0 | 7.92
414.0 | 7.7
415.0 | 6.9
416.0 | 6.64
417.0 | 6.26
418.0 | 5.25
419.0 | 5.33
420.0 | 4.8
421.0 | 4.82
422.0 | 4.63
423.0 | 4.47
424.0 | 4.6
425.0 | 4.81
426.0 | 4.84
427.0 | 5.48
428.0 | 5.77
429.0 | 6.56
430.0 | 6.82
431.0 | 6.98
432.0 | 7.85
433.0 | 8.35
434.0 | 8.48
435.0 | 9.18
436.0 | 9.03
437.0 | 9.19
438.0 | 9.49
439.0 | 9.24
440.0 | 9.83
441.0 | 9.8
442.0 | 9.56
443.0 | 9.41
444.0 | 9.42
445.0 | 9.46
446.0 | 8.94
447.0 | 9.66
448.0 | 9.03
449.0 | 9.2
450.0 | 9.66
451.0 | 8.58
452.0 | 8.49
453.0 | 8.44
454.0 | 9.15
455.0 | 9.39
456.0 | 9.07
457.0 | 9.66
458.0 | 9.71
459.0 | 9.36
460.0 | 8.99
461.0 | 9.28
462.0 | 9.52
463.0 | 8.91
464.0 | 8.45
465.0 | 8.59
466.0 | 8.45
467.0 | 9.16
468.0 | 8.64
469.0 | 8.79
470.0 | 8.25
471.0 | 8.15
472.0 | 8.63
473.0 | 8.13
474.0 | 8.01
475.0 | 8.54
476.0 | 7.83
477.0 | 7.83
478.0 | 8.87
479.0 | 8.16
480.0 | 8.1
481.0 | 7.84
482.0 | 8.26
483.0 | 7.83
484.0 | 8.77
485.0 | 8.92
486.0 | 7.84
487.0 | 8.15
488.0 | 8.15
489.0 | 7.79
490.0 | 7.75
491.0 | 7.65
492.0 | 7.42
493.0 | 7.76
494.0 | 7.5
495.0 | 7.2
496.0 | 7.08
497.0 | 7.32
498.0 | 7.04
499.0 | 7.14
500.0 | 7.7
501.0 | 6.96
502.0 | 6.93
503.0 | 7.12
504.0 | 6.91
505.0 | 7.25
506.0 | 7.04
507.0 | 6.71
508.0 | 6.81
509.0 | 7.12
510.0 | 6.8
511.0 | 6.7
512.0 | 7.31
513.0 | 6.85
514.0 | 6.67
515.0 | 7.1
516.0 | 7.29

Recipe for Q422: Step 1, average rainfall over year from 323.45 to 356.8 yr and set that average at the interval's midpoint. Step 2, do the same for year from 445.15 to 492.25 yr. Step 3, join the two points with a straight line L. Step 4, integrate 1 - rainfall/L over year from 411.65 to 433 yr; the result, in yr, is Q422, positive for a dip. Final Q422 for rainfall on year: 6.6 yr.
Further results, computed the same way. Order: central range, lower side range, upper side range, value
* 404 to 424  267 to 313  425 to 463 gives 3.45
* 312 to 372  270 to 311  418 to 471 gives 7.64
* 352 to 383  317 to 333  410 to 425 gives 9.70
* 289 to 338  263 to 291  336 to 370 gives -2.95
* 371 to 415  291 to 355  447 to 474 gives 5.04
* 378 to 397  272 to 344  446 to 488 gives 2.10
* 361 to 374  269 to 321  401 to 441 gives 5.74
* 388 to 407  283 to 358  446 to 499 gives -1.86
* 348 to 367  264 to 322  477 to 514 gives 3.90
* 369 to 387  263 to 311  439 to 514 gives 7.13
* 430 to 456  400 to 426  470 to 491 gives -3.91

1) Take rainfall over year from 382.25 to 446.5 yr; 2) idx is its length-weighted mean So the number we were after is 8.16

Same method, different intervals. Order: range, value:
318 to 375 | 7.94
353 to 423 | 7.17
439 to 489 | 8.79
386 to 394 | 8.93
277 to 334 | 9.47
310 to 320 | 7.4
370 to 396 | 6.83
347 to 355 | 8.65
